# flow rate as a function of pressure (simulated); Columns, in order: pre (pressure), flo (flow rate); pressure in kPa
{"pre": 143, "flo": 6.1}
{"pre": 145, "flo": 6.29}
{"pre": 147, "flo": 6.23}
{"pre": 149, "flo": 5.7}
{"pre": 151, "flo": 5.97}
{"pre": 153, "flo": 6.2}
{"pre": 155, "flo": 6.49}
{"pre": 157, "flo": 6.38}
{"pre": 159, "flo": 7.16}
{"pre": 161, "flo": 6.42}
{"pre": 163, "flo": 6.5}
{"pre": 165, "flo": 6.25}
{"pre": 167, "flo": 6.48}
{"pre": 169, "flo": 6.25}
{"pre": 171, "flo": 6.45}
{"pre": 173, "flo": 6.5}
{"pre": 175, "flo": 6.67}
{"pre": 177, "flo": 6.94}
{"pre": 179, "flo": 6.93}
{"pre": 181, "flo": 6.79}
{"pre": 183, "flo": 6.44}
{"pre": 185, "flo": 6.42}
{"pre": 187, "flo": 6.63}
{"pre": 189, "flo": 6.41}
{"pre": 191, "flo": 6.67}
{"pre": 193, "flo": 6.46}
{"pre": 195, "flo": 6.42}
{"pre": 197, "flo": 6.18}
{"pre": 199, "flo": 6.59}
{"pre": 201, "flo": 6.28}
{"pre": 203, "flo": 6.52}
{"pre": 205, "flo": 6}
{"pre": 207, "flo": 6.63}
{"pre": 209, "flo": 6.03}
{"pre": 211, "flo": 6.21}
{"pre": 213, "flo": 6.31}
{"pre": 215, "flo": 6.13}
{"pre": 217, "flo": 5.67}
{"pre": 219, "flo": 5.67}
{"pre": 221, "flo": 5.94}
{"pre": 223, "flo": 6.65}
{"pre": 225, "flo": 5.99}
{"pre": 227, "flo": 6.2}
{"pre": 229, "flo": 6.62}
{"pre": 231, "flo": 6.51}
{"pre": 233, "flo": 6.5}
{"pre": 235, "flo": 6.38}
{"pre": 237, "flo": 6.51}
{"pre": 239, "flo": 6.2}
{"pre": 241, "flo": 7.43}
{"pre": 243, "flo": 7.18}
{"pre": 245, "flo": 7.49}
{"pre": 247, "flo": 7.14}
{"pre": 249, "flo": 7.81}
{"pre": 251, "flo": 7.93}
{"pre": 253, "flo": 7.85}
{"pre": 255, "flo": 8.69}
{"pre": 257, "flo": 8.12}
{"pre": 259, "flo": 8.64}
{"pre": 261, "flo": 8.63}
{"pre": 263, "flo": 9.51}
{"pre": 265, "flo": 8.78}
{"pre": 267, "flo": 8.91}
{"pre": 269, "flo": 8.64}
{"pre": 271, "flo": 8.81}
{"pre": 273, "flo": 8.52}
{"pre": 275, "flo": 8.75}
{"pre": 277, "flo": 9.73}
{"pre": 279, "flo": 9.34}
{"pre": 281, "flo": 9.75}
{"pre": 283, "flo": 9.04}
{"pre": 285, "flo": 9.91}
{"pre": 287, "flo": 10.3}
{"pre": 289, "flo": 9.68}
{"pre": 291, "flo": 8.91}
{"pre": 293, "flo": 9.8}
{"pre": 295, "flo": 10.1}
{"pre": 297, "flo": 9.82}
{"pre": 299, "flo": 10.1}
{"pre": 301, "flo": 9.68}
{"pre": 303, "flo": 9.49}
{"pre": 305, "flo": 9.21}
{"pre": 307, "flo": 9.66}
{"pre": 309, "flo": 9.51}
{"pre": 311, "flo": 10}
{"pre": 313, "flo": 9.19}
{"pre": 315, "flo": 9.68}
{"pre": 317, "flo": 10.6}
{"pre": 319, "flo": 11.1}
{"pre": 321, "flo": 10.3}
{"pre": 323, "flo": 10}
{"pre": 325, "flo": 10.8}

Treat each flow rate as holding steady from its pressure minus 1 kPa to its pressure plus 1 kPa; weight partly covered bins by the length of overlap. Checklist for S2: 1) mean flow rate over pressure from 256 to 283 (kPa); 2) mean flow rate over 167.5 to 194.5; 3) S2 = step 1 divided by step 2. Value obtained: 1.36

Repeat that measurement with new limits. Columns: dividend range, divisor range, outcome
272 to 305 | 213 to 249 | 1.47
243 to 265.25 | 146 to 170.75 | 1.29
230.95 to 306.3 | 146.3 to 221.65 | 1.35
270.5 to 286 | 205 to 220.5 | 1.52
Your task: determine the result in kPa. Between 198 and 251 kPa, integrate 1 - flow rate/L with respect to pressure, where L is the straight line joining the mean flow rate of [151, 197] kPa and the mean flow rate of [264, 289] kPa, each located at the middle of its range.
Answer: 9.1 kPa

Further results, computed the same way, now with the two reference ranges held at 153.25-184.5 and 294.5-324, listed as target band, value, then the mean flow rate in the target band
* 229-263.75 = 3.73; 7.52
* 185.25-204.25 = 1.91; 6.45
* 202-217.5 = 2.73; 6.2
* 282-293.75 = -0.27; 9.6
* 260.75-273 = 0.03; 8.87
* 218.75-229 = 2.21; 6.17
